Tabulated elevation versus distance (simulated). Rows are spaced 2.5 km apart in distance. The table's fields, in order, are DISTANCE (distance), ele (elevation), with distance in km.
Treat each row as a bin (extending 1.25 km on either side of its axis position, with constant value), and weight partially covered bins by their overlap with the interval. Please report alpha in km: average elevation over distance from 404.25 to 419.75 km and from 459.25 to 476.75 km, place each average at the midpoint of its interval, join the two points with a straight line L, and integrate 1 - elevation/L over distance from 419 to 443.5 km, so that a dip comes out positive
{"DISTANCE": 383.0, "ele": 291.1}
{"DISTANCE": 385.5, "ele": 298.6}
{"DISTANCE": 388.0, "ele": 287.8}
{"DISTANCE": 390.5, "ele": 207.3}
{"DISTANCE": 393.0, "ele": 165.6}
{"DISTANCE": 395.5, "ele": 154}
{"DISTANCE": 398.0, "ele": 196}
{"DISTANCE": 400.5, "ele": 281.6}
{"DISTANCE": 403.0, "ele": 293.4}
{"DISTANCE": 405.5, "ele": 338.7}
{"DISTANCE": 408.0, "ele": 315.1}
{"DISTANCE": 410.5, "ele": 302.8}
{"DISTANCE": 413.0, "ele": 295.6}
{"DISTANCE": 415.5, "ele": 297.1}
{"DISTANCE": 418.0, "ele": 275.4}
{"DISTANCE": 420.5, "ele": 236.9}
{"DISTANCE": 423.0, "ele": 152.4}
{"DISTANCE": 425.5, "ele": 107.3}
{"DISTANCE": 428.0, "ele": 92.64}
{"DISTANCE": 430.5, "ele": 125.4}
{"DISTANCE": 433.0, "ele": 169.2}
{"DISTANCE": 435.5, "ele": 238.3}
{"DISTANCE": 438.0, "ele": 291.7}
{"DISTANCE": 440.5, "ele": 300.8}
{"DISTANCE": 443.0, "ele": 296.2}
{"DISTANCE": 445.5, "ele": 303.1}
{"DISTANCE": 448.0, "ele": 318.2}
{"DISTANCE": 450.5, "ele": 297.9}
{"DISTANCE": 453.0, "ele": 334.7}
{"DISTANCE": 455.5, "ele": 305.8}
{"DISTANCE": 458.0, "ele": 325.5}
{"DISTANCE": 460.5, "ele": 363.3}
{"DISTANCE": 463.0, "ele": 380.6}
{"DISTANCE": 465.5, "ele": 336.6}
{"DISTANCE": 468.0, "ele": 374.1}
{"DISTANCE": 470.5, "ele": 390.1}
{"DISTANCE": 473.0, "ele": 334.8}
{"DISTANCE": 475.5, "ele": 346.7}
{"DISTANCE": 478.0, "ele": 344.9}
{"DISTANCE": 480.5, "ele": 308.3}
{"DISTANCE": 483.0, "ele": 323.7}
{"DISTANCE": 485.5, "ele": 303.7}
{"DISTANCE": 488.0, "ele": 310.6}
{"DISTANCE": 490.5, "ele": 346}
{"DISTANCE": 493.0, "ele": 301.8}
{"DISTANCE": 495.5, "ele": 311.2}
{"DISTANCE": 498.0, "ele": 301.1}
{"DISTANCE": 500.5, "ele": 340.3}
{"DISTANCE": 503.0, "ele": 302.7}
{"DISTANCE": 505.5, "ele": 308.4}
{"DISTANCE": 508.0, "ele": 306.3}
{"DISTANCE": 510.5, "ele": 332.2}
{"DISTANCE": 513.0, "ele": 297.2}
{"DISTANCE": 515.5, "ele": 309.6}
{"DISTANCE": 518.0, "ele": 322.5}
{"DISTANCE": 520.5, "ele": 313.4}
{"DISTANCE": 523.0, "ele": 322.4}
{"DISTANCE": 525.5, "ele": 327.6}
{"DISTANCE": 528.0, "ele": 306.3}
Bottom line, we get 9.45 km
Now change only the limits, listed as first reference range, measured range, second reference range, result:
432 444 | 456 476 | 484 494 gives -4.40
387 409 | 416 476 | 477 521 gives 0.82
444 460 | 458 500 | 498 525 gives -2.67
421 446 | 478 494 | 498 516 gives -2.04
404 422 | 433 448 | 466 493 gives 1.55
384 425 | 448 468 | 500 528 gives -3.68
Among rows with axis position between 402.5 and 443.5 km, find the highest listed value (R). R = 338.7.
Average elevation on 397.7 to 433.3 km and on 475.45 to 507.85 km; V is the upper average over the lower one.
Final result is 1.4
